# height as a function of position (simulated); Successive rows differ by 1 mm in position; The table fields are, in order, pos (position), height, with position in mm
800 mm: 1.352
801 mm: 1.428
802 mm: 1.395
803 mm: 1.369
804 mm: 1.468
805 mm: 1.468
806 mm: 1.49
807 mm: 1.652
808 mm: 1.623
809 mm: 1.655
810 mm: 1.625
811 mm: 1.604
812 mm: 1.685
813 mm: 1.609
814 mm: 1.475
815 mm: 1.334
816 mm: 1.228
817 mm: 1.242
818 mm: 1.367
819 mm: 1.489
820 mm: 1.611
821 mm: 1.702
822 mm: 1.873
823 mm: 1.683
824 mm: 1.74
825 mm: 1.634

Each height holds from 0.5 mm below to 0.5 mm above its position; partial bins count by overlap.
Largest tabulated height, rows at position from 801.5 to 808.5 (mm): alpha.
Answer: 1.652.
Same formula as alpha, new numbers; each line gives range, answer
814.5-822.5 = 1.873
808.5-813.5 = 1.685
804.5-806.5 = 1.49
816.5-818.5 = 1.367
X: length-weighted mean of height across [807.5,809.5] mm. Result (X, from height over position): 1.64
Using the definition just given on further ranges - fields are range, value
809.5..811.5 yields 1.61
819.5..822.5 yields 1.73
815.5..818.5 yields 1.28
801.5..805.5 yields 1.43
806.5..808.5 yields 1.64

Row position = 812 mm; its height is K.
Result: 1.685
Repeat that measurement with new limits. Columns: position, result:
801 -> 1.428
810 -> 1.625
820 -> 1.611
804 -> 1.468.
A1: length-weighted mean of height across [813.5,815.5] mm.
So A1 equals 1.4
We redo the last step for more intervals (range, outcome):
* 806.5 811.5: 1.63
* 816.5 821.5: 1.48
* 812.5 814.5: 1.54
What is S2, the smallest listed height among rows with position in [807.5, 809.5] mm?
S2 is 1.623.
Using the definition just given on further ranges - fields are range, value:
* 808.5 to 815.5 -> 1.334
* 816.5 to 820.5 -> 1.242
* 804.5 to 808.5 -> 1.468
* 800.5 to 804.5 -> 1.369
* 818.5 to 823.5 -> 1.489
